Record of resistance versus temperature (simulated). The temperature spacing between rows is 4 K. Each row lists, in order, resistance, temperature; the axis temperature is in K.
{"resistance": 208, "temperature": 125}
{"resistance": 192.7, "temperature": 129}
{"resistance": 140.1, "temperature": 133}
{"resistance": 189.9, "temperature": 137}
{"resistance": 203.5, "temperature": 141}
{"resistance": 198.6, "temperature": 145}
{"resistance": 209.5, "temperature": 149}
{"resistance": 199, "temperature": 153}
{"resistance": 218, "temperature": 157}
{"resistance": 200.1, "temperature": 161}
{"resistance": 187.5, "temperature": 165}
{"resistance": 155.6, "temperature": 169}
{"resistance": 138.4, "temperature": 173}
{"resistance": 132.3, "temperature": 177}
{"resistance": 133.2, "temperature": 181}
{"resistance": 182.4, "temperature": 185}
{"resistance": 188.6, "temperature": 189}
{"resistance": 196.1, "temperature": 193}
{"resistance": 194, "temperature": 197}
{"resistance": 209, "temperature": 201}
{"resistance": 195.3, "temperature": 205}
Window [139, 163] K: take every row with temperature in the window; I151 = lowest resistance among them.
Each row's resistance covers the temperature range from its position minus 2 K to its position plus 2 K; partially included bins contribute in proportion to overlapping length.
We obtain 198.6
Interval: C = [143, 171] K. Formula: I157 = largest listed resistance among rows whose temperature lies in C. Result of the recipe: 218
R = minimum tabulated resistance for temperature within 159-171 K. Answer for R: 155.6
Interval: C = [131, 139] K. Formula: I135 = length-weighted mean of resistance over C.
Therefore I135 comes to 165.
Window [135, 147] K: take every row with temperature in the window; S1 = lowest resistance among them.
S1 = 189.9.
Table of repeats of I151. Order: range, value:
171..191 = 132.3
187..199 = 188.6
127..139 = 140.1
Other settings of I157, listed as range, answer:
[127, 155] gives 209.5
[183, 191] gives 188.6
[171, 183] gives 138.4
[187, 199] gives 196.1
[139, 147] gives 203.5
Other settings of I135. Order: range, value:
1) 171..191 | 155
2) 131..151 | 188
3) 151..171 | 192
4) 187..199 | 193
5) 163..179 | 153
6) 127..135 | 166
